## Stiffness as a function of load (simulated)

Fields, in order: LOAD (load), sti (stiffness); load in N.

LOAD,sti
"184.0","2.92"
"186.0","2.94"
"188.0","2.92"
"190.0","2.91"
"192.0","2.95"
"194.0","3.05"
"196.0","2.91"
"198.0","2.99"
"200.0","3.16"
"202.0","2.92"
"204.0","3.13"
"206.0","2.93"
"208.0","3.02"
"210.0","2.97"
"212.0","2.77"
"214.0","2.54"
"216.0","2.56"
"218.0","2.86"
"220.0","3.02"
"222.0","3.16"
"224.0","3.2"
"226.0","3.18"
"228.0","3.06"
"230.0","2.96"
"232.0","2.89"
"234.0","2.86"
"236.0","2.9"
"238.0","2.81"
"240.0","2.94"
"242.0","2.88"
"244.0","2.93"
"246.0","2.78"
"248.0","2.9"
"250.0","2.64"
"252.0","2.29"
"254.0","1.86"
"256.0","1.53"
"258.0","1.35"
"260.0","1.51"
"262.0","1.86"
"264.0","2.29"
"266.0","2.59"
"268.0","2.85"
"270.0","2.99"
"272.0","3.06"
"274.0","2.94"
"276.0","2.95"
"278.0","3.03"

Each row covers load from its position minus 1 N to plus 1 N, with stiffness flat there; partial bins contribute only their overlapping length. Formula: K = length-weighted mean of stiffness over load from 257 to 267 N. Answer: 1.92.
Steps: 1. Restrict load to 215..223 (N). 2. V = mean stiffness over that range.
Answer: 2.9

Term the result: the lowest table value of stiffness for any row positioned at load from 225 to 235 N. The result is 2.86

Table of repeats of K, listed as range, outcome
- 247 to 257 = 2.24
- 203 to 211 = 3.01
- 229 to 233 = 2.92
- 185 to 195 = 2.95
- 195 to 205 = 3.02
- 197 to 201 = 3.08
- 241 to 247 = 2.86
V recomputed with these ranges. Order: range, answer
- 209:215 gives 2.76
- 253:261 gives 1.56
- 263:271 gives 2.68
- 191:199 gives 2.98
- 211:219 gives 2.68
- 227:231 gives 3.01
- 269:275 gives 3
